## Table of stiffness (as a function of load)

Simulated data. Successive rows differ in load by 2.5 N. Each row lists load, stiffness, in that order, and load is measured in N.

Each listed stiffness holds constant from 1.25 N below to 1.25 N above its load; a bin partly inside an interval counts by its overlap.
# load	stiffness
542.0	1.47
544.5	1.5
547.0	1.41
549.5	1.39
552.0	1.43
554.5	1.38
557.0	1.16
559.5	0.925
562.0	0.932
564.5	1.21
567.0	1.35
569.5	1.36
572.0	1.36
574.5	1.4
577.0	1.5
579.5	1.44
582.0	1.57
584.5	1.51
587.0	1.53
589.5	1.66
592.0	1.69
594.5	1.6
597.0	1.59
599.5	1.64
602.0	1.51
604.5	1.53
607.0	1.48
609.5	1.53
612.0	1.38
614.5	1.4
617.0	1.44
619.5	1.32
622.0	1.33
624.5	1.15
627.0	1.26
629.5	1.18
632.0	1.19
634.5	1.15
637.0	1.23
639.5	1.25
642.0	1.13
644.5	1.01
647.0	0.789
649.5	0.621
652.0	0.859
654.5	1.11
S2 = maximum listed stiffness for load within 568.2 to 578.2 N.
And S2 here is 1.5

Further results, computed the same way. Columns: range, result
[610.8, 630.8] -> 1.44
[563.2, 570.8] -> 1.36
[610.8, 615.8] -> 1.4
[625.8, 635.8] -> 1.26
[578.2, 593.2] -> 1.69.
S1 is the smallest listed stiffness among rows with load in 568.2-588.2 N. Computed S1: 1.36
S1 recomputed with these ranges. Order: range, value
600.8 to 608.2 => 1.48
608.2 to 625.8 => 1.15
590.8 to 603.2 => 1.51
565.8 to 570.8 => 1.35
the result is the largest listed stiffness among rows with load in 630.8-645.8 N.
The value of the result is 1.25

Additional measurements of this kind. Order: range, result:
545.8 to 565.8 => 1.43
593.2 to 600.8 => 1.64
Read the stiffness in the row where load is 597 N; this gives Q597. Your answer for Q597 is 1.59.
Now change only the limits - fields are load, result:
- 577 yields 1.5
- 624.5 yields 1.15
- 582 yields 1.57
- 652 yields 0.859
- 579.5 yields 1.44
